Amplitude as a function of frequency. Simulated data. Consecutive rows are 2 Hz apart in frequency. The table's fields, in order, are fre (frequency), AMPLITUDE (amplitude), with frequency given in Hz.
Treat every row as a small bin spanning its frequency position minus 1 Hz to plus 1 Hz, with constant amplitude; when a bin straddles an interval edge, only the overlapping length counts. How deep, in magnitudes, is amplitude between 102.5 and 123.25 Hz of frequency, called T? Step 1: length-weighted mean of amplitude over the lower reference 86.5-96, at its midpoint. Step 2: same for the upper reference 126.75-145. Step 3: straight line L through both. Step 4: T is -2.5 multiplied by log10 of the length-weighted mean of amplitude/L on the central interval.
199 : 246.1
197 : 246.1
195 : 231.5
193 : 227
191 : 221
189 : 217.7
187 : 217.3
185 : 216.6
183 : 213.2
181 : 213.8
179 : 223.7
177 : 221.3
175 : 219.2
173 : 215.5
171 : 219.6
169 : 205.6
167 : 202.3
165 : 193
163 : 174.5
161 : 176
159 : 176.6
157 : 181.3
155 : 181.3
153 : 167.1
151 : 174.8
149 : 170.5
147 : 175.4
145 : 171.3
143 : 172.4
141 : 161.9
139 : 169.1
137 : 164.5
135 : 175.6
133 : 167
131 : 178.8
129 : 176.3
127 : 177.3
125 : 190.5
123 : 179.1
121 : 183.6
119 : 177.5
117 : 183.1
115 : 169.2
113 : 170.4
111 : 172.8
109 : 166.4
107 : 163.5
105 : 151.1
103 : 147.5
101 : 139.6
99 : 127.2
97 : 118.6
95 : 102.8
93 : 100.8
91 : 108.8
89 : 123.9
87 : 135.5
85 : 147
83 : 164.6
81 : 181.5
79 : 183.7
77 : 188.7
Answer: -0.20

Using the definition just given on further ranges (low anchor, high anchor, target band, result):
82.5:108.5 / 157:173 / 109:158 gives -0.06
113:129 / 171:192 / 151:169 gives 0.12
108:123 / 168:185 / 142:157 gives 0.14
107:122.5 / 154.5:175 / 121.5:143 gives 0.04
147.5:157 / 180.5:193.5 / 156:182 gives -0.03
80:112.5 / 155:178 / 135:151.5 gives 0.06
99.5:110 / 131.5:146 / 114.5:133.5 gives -0.11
